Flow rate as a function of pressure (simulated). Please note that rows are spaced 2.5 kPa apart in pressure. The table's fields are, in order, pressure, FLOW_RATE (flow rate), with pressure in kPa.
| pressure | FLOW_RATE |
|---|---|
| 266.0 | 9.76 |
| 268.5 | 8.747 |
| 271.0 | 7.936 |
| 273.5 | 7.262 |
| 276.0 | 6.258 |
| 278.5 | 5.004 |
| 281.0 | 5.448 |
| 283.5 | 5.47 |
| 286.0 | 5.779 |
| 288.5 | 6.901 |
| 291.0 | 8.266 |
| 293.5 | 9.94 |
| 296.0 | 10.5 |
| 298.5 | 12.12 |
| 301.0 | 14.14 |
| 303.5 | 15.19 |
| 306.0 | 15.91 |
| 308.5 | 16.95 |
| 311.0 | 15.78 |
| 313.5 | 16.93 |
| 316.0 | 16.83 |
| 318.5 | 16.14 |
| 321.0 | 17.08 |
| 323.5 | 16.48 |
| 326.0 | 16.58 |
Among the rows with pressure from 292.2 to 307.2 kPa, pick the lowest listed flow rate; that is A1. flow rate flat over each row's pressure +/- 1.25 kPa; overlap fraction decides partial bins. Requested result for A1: 9.94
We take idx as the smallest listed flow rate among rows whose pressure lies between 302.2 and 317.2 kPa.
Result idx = 15.19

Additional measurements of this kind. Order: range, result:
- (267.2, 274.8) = 7.262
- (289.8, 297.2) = 8.266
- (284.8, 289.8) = 5.779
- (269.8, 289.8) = 5.004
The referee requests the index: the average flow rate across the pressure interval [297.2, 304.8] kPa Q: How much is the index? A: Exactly 13.8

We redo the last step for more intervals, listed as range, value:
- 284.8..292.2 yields 6.98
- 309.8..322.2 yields 16.6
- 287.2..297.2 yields 8.88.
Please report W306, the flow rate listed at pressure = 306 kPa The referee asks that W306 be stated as 15.91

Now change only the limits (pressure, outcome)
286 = 5.779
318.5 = 16.14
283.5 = 5.47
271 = 7.936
